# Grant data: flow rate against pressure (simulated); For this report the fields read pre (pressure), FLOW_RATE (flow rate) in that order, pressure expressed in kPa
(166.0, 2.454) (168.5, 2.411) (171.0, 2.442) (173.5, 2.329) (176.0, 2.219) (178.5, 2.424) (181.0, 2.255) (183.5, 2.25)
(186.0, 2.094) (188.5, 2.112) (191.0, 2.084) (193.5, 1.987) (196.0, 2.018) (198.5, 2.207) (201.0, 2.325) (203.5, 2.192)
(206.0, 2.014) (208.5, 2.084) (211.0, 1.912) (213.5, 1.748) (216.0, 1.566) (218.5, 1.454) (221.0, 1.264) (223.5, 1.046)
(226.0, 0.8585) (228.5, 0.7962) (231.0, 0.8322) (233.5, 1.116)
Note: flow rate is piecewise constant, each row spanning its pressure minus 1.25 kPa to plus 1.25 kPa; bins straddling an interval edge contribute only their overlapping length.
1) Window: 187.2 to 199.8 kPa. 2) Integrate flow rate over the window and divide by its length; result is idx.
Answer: 2.08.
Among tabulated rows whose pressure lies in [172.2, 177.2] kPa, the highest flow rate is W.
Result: 2.329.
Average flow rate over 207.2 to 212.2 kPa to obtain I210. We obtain 2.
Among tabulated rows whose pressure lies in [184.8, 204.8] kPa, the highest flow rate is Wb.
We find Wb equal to 2.325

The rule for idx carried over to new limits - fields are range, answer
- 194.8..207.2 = 2.15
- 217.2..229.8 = 1.08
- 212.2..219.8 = 1.59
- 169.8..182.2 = 2.33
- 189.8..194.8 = 2.03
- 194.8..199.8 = 2.12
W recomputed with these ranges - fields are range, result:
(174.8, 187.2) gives 2.424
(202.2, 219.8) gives 2.192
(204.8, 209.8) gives 2.084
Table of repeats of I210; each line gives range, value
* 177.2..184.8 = 2.31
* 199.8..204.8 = 2.26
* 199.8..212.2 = 2.11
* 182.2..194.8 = 2.11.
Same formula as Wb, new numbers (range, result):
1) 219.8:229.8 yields 1.264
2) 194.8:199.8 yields 2.207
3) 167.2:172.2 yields 2.442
